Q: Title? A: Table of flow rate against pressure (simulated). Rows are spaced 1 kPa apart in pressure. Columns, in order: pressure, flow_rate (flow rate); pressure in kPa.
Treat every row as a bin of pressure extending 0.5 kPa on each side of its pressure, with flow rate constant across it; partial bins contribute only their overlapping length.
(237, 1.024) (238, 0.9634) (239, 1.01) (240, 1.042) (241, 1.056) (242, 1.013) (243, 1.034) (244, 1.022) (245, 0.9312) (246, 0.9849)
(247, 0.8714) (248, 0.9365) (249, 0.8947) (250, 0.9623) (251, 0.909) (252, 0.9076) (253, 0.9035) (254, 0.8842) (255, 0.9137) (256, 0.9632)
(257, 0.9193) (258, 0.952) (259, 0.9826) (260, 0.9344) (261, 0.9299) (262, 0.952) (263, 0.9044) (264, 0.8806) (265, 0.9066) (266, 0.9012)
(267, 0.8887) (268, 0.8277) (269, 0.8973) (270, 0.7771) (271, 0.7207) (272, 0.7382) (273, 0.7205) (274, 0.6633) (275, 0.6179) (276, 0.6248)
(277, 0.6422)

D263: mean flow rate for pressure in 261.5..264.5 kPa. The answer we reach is 0.912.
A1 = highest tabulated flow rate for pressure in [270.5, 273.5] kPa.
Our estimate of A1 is 0.7382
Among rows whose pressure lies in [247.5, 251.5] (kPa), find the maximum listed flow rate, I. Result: 0.9623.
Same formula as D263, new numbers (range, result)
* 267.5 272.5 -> 0.792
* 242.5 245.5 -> 0.996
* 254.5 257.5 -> 0.932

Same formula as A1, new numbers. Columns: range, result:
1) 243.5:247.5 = 1.022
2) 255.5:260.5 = 0.9826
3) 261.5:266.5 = 0.952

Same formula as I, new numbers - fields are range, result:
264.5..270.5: 0.9066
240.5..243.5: 1.056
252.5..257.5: 0.9632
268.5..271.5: 0.8973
